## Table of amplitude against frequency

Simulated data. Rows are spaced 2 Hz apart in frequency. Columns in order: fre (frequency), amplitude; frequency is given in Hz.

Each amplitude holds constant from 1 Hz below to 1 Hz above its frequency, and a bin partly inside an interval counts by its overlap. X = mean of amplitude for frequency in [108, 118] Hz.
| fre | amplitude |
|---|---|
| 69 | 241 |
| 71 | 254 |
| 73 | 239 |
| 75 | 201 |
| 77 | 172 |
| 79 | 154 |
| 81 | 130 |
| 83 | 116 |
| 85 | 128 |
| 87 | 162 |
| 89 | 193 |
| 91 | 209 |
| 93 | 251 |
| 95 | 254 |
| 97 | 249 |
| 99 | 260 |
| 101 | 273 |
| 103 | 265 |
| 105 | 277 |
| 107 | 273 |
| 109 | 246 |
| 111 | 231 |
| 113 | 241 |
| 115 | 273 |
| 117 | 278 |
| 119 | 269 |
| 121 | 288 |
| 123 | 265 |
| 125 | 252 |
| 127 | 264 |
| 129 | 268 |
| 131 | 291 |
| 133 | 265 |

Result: 254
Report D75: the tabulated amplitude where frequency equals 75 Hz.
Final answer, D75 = 201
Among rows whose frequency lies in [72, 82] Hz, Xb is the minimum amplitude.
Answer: 130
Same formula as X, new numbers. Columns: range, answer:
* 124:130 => 261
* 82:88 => 135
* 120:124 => 276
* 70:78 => 216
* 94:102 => 259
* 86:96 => 214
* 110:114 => 236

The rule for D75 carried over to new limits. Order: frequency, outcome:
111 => 231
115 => 273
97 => 249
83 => 116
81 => 130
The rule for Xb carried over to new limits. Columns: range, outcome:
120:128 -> 252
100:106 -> 265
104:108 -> 273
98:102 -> 260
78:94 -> 116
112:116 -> 241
